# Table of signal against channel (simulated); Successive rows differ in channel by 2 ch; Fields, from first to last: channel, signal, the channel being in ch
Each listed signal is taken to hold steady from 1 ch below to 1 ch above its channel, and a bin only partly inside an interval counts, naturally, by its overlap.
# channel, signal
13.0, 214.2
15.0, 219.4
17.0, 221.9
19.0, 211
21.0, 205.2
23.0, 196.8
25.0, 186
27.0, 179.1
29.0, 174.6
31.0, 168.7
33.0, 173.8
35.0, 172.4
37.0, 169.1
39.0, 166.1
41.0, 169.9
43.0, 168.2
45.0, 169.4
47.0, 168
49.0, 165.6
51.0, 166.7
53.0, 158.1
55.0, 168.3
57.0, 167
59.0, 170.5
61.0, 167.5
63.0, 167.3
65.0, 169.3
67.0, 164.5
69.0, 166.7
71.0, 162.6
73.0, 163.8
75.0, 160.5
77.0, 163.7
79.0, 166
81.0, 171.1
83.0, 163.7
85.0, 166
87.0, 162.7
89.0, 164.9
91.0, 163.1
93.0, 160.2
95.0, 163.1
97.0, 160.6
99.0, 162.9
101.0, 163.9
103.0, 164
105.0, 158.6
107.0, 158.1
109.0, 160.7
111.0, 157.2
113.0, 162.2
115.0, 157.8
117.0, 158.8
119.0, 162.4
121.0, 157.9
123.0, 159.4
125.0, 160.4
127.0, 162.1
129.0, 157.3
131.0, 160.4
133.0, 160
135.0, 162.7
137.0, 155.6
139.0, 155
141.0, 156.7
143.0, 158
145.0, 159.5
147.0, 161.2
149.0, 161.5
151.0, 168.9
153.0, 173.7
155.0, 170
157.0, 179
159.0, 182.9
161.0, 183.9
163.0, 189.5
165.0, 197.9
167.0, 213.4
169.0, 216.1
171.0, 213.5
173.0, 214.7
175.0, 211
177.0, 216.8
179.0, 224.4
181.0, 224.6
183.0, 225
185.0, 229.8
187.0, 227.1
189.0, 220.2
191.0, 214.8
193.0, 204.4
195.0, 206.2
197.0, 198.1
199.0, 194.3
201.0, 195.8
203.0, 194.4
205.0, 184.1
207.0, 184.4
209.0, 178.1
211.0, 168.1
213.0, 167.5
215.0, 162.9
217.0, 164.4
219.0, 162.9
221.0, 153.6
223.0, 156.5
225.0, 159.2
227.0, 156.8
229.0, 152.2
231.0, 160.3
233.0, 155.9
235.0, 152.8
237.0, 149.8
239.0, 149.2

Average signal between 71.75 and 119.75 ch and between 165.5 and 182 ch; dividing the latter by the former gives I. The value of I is 1.33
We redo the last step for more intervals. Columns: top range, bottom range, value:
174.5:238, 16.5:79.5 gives 1.07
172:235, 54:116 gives 1.15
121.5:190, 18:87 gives 1.08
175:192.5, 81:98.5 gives 1.36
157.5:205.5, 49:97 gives 1.26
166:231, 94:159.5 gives 1.19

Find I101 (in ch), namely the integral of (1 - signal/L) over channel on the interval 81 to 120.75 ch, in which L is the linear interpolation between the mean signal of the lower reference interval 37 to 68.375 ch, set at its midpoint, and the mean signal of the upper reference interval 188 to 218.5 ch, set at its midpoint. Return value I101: 2.8 ch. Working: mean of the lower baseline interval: 167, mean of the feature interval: 162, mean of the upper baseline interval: 189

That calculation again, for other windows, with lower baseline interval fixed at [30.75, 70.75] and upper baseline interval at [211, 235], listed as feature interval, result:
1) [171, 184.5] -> -4.8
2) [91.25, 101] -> 0.2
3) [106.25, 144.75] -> 1.2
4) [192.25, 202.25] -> -2.4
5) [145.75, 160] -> -0.7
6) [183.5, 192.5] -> -3.4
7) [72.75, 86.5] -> 0.1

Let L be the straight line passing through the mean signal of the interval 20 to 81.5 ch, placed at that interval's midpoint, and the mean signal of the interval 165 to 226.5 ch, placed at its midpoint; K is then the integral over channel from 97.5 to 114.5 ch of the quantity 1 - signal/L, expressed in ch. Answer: 1.8 ch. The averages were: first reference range 171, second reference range 196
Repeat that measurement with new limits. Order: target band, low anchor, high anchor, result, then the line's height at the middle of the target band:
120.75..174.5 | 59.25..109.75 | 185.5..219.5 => 1.3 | 178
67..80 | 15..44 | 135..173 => 1.3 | 182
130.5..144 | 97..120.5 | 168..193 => 1.9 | 184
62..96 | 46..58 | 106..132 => -0.3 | 163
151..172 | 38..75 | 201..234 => -3.0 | 167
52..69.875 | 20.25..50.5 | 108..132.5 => 0.4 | 170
